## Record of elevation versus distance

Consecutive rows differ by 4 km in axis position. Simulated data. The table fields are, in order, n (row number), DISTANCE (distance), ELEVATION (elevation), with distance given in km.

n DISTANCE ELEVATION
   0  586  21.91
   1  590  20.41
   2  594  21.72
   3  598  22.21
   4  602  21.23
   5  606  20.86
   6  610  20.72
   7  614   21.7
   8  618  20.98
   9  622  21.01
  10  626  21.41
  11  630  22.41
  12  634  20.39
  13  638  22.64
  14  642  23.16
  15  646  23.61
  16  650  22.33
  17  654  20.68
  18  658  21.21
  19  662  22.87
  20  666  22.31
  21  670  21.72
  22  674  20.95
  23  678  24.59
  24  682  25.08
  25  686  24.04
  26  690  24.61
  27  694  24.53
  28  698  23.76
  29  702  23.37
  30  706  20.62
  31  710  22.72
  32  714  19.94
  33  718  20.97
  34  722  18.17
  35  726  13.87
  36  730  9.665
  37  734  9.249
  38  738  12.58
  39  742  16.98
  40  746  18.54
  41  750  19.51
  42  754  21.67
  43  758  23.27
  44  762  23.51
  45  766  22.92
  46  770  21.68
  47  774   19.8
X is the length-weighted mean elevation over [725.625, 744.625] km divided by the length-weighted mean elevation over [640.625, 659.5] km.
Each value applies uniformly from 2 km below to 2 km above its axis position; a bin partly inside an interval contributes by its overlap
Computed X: 0.6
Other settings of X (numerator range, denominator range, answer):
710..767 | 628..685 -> 0.80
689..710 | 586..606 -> 1.09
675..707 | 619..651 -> 1.08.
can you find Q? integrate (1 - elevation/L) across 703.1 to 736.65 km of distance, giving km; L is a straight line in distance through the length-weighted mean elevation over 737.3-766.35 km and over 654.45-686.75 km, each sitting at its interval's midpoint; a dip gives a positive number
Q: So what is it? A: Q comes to 6.61 km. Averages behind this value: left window 22.7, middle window 17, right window 20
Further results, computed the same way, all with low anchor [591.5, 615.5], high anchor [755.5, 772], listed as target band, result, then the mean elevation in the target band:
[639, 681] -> -1.0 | 22.4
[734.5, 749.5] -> 4.6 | 15.7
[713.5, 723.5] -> 1.2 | 19.7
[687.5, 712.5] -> -1.1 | 23.2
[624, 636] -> 0.1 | 21.4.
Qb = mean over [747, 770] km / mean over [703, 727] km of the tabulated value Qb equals 1.11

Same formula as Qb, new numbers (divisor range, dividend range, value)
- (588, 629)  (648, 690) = 1.07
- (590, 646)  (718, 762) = 0.78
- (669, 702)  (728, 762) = 0.71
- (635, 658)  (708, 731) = 0.80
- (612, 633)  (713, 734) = 0.73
